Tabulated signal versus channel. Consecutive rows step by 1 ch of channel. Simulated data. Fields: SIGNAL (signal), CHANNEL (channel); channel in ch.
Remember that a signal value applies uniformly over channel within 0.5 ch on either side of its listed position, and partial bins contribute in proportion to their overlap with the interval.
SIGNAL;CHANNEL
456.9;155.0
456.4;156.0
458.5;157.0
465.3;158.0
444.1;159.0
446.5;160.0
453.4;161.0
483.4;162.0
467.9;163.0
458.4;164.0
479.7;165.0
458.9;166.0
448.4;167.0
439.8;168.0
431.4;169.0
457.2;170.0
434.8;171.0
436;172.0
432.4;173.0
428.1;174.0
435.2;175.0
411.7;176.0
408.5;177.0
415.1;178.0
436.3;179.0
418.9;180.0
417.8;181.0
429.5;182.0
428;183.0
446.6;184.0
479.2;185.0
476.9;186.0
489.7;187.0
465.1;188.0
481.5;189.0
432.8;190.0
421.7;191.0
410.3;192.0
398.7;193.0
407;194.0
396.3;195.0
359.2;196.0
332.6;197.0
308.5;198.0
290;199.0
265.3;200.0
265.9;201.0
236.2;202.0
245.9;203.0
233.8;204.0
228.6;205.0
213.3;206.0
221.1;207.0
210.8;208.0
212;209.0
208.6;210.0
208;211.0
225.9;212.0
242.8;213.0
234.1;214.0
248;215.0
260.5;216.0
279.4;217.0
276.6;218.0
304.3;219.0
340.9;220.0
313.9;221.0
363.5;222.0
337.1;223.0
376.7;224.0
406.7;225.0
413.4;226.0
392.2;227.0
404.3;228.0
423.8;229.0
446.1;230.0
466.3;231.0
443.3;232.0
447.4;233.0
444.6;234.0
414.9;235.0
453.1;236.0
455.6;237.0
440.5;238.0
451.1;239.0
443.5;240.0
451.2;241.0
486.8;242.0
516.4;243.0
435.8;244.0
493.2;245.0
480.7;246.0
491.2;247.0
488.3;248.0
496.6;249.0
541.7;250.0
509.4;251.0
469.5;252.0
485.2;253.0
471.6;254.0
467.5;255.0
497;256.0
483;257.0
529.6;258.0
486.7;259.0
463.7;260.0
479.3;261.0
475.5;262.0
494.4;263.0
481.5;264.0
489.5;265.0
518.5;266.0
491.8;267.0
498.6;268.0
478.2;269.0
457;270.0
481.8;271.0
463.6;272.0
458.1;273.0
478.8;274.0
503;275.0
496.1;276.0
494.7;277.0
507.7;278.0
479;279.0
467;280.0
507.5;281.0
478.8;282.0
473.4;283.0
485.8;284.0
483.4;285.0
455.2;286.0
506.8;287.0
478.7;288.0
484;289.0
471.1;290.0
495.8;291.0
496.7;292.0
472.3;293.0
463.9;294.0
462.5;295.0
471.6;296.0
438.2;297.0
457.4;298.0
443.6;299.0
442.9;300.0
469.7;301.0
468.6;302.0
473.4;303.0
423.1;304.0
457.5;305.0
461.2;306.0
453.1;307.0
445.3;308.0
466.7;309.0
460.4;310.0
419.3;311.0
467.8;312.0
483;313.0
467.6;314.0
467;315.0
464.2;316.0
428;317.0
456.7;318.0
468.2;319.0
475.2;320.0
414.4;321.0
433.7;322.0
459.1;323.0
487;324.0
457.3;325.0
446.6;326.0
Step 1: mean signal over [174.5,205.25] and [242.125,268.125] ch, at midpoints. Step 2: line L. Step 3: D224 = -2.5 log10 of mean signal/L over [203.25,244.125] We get 0.26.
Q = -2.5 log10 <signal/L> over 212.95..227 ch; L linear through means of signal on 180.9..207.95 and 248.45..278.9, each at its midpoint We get 0.266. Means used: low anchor 359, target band 319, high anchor 488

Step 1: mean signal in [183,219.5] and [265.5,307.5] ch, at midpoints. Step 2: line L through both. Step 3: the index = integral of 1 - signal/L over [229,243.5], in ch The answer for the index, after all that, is -2.7 ch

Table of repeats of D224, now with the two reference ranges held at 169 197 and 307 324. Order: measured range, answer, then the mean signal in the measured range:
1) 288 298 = -0.050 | 472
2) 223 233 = 0.056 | 417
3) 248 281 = -0.098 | 488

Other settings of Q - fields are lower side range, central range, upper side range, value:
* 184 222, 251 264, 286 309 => -0.20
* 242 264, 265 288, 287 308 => -0.02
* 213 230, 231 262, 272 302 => -0.21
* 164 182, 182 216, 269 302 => 0.34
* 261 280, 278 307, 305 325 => 0.00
